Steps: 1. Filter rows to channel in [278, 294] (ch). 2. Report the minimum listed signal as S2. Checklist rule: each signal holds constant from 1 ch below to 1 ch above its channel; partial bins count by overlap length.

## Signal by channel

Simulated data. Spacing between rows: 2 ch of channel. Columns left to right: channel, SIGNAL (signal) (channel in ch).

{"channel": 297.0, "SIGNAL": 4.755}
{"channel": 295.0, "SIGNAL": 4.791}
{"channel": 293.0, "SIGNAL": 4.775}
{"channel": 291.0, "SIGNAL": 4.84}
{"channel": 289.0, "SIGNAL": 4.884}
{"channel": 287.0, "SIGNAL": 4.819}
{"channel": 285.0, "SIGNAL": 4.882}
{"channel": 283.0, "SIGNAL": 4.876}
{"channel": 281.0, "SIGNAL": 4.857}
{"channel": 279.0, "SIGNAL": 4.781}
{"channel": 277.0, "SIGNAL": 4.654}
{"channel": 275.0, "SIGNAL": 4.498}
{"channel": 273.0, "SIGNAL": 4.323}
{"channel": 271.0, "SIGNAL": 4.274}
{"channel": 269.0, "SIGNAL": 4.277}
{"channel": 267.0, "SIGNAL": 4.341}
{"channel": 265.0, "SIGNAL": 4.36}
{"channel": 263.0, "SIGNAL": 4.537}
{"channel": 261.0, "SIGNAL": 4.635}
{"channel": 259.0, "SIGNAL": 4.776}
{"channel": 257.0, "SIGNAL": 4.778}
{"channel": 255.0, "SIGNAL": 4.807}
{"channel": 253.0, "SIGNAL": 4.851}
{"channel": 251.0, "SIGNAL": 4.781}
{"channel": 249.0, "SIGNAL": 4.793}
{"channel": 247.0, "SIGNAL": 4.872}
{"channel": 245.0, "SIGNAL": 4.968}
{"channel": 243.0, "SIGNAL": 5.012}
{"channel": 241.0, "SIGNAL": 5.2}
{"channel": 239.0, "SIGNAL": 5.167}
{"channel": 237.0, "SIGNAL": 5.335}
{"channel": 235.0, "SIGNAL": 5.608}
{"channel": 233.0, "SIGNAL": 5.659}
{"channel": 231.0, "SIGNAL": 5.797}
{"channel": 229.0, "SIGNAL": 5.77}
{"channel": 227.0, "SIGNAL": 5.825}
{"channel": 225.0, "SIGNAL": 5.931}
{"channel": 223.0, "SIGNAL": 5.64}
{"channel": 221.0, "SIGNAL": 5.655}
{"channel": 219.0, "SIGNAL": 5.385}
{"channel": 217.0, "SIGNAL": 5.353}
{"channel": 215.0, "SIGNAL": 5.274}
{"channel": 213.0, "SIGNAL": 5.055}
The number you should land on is 4.775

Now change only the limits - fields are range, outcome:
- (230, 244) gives 5.012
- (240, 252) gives 4.781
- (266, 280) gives 4.274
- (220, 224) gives 5.64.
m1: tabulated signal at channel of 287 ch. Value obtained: 4.819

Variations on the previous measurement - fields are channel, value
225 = 5.931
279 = 4.781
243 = 5.012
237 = 5.335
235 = 5.608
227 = 5.825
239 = 5.167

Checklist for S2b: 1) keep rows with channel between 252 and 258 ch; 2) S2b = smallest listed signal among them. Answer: 4.778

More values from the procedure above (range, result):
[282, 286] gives 4.876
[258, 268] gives 4.341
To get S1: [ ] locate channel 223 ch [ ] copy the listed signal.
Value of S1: 5.64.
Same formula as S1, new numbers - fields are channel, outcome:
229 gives 5.77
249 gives 4.793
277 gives 4.654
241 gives 5.2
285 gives 4.882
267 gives 4.341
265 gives 4.36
